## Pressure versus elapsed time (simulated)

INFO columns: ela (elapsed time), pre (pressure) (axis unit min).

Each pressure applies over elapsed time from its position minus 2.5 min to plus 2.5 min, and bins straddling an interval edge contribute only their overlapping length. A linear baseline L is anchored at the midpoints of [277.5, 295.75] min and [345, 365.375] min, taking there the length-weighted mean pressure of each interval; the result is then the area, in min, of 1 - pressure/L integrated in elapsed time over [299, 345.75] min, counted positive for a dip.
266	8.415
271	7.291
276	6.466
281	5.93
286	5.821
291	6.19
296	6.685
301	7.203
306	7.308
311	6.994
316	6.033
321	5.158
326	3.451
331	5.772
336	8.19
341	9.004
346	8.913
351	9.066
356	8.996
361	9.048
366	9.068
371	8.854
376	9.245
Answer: 5.7 min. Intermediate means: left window 6.09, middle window 6.67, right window 9.02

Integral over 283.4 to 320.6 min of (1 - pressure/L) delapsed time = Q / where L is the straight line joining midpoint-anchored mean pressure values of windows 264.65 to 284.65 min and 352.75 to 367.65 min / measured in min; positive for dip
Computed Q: 5.1 min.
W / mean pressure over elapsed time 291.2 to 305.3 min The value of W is 6.87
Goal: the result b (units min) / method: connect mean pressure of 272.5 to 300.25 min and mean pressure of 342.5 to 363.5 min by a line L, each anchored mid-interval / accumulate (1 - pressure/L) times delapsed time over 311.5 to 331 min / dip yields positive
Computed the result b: 6.3 min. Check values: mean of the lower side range 6.32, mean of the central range 5.21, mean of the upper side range 9.01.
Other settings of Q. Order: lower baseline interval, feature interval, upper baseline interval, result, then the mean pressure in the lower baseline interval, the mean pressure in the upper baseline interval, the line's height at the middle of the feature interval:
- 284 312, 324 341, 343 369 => 3.8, 6.7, 9.01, 8.08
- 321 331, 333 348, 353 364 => -4.9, 4.46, 9.03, 6.5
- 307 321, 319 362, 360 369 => 2.1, 6.36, 9.05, 7.77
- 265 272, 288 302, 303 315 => 1.3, 7.85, 7.01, 7.3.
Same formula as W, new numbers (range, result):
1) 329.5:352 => 8.24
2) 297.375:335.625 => 6.13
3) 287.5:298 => 6.37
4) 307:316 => 6.78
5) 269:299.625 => 6.41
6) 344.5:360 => 9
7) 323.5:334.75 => 5.01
